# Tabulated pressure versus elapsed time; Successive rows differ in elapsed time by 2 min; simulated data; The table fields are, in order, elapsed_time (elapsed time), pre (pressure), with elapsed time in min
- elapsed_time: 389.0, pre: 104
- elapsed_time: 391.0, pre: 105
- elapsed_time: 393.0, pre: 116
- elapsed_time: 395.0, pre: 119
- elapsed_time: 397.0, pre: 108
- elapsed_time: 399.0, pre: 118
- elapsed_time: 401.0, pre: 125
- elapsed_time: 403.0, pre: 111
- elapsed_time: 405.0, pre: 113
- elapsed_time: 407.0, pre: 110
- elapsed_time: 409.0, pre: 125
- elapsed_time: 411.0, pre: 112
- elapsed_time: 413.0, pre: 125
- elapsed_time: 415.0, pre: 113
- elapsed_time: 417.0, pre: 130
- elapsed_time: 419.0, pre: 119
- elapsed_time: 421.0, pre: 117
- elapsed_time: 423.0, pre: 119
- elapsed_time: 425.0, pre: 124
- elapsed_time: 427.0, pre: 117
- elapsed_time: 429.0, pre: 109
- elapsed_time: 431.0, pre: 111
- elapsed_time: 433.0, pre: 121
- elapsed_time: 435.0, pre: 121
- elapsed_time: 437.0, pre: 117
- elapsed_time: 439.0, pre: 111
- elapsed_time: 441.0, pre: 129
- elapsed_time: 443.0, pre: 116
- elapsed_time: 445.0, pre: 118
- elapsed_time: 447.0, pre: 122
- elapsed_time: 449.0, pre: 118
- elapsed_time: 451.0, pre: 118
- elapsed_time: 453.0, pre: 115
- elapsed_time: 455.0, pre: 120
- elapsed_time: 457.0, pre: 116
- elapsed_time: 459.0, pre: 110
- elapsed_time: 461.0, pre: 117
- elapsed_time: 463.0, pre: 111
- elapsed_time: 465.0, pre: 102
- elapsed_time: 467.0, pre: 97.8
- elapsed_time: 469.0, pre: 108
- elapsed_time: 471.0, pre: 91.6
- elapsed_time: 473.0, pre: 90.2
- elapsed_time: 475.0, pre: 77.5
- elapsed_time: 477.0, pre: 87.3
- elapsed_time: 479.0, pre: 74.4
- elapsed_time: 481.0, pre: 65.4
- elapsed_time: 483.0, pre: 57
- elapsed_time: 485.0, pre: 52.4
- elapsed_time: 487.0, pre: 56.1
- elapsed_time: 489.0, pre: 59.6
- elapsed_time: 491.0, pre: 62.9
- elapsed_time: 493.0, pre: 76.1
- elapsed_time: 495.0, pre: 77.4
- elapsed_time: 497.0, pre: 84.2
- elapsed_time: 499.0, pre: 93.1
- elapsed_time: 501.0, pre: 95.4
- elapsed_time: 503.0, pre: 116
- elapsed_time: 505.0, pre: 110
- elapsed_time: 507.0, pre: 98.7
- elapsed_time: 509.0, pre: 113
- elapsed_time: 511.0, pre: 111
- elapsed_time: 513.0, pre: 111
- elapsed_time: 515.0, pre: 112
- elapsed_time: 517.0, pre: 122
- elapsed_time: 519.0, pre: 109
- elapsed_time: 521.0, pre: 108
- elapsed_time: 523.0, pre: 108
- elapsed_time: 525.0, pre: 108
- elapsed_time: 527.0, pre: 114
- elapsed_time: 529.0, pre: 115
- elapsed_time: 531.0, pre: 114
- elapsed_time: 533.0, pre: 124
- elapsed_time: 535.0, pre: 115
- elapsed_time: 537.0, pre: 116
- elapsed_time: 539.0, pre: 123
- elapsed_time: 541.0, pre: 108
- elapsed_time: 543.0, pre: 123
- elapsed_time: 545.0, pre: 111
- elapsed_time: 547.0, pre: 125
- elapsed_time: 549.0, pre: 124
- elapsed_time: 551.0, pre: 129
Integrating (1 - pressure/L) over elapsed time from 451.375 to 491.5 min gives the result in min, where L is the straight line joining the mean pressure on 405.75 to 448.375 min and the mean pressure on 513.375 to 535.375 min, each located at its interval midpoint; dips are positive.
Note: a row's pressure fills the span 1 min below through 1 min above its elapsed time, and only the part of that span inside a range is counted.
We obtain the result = 9.3 min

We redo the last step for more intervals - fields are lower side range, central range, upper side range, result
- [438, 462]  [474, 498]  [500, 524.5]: 9.29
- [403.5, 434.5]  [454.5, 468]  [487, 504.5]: -1.64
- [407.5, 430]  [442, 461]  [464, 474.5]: -2.25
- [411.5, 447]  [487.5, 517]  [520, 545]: 5.37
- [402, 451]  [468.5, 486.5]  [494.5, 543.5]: 5.80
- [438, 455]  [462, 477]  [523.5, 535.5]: 2.71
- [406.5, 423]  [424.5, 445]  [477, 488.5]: -3.01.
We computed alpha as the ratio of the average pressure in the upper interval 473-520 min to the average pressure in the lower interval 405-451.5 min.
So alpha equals 0.7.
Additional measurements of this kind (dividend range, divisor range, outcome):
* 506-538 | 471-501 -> 1.52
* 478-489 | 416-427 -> 0.50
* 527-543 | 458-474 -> 1.13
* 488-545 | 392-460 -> 0.89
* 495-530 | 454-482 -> 1.09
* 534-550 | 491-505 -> 1.32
